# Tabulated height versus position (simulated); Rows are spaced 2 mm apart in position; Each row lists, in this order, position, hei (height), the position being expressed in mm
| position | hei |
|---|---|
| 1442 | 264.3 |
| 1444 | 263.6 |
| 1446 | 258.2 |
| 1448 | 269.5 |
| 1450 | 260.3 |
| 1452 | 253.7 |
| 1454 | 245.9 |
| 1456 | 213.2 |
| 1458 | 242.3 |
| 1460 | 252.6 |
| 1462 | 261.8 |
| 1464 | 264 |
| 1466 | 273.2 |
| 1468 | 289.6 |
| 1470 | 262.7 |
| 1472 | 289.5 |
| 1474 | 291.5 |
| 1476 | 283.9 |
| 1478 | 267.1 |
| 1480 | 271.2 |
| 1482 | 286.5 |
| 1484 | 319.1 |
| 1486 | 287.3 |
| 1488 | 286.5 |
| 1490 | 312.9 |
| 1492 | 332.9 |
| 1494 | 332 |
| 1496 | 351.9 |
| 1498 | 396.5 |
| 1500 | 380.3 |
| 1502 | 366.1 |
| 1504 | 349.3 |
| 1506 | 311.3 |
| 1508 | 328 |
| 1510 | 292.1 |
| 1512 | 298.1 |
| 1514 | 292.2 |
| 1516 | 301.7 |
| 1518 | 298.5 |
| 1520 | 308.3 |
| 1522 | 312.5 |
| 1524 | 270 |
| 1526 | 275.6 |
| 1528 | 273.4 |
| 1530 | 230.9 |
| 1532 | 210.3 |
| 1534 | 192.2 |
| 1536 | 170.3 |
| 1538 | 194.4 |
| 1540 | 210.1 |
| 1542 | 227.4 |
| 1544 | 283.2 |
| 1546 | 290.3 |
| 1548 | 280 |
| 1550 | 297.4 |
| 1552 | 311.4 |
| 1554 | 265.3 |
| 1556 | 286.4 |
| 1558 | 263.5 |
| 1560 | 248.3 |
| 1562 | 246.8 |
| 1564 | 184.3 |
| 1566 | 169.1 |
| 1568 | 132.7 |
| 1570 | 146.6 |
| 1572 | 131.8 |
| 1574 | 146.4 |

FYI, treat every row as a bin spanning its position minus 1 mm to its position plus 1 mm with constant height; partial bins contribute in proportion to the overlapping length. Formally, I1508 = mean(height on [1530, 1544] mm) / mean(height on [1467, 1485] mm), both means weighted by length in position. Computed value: 0.73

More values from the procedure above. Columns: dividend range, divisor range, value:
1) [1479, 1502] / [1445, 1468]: 1.27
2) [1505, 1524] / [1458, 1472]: 1.13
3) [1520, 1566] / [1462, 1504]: 0.82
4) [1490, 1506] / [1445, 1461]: 1.41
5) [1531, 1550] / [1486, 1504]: 0.68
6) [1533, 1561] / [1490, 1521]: 0.76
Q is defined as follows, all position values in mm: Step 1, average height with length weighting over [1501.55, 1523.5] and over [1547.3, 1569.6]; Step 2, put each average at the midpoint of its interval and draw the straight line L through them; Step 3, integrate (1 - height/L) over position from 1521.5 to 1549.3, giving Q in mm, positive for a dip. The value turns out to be 3.3 mm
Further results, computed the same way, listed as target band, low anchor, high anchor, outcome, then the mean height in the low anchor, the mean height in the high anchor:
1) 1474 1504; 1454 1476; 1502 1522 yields -3.16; 264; 312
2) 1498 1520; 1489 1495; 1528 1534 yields -3.30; 326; 225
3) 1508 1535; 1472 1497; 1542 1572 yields -0.54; 301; 239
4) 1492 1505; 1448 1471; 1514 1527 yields -3.69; 257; 294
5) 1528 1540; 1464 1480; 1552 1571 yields 1.61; 278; 221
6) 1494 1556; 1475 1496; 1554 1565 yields -3.00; 301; 248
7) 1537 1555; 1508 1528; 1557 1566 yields -0.81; 295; 228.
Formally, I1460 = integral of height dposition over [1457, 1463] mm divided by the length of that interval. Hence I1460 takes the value 252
